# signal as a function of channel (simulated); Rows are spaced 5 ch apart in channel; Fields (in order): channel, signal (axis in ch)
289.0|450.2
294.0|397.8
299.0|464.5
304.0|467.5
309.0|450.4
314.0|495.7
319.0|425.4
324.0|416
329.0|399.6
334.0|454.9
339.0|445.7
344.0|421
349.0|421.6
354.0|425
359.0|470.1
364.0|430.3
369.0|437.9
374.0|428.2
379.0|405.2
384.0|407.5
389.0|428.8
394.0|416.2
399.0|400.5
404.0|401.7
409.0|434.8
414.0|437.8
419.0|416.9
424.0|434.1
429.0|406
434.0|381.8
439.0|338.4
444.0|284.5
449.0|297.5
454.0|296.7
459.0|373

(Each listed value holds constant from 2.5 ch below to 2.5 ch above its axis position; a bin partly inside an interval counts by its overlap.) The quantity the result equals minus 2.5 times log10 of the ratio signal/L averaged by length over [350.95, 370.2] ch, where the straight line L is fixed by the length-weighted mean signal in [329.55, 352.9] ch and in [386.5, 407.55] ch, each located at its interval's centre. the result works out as -0.04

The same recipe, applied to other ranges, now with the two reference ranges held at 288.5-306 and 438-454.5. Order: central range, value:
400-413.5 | -0.23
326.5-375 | -0.11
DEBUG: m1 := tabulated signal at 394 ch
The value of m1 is 416.2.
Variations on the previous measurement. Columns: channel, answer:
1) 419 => 416.9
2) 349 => 421.6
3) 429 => 406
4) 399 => 400.5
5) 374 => 428.2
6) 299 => 464.5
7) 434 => 381.8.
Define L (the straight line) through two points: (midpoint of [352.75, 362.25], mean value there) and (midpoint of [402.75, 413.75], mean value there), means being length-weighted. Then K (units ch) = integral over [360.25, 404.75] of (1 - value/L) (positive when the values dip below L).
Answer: 1.8 ch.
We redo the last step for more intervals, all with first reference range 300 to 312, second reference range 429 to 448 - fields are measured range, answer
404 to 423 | -3.3 ch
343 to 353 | 0.0 ch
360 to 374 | -1.1 ch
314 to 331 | 0.8 ch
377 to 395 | -1.2 ch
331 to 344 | -0.3 ch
